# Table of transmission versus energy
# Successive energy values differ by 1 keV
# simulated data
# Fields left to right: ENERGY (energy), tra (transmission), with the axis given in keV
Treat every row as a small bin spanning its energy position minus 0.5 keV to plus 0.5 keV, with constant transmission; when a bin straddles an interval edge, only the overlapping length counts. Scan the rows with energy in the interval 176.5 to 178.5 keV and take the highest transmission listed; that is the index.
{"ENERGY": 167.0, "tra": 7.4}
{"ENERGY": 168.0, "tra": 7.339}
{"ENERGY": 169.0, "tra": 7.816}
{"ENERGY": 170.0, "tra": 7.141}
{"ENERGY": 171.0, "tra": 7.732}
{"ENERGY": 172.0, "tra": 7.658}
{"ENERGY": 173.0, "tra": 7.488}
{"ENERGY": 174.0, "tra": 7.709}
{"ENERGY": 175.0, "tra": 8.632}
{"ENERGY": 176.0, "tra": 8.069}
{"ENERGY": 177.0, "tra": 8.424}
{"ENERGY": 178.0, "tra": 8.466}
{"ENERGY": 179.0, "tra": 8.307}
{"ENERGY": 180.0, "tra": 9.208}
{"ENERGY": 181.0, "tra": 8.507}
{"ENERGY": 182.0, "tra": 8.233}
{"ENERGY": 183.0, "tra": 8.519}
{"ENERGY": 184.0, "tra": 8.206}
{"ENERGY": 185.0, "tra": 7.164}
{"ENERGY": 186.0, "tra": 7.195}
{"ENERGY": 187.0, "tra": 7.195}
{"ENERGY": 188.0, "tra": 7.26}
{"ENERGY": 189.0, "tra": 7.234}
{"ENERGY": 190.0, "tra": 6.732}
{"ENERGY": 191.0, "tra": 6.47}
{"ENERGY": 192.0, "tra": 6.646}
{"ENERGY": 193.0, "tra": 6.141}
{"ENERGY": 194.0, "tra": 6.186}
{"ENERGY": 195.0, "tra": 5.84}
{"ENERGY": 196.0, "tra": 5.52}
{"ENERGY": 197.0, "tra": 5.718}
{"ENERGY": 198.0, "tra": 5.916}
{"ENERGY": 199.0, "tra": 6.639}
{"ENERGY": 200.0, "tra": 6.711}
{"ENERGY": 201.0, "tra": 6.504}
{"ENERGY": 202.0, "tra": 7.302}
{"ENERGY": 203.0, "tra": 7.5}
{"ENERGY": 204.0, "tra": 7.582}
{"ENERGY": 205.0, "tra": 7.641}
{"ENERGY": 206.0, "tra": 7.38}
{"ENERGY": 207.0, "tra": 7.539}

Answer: 8.466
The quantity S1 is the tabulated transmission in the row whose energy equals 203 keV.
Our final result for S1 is 7.5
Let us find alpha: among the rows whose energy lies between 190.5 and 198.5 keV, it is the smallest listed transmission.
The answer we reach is 5.52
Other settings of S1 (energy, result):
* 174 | 7.709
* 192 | 6.646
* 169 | 7.816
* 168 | 7.339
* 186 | 7.195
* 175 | 8.632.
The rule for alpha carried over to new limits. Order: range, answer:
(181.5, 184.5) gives 8.206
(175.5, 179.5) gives 8.069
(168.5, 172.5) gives 7.141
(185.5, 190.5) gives 6.732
